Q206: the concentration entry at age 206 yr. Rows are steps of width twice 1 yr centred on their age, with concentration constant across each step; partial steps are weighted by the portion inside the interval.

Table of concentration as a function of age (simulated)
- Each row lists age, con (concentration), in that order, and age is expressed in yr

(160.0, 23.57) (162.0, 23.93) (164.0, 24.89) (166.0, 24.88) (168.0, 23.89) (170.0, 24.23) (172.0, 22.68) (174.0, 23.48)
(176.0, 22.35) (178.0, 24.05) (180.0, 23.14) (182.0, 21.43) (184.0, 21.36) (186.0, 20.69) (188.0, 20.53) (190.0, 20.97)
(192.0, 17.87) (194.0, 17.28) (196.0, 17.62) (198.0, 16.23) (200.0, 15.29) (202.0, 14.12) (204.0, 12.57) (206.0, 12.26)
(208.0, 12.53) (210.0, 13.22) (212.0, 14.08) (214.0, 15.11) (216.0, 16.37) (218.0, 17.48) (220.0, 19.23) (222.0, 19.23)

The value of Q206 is 12.26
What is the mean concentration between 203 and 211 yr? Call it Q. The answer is 12.6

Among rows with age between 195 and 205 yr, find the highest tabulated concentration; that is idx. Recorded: 17.62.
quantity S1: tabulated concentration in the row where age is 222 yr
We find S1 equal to 19.23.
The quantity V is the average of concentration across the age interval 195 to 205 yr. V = 15.2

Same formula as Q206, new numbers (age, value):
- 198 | 16.23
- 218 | 17.48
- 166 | 24.88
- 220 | 19.23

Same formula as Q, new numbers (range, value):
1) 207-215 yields 13.7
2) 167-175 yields 23.6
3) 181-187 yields 21.2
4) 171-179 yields 23.1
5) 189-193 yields 19.4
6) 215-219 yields 16.9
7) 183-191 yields 20.9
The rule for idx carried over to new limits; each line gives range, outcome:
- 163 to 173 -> 24.89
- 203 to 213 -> 14.08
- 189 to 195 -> 20.97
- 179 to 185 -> 23.14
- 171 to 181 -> 24.05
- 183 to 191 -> 21.36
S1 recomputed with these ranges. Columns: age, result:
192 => 17.87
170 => 24.23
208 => 12.53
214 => 15.11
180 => 23.14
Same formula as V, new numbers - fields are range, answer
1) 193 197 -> 17.5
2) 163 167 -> 24.9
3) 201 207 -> 13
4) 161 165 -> 24.4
